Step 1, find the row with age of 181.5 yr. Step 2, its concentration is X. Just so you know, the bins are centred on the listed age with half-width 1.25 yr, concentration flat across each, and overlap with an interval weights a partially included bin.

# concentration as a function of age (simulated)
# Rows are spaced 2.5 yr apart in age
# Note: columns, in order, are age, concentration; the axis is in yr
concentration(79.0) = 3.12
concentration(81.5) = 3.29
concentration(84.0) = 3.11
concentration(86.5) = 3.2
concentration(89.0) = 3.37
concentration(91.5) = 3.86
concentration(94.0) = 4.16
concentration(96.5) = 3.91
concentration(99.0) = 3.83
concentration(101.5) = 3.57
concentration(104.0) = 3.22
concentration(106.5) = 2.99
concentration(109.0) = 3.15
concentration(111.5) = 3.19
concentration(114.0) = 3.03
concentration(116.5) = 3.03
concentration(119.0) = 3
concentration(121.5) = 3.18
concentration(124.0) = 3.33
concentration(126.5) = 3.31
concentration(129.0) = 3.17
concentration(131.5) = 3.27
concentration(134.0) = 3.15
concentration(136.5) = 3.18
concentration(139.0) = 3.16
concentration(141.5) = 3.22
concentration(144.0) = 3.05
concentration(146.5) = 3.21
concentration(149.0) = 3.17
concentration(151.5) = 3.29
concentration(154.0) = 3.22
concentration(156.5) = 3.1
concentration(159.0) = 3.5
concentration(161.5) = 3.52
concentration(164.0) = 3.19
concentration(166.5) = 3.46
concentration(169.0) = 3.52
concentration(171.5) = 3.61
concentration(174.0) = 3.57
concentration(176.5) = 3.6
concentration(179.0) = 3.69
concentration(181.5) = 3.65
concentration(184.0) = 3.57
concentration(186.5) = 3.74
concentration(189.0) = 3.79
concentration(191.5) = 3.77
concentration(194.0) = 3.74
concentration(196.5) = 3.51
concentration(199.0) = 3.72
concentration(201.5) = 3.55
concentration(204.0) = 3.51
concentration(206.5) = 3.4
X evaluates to 3.65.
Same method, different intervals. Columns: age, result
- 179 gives 3.69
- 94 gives 4.16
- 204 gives 3.51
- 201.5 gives 3.55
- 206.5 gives 3.4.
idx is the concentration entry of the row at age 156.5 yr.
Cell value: 3.1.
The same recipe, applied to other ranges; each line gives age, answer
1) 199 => 3.72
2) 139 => 3.16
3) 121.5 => 3.18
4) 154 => 3.22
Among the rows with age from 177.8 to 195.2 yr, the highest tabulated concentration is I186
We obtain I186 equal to 3.79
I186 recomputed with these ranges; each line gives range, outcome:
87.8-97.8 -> 4.16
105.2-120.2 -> 3.19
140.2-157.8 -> 3.29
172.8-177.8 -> 3.6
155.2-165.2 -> 3.52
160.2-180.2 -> 3.69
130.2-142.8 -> 3.27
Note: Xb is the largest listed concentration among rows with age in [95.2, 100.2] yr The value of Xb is 3.91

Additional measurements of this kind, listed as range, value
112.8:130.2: 3.33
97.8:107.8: 3.83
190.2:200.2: 3.77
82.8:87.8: 3.2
